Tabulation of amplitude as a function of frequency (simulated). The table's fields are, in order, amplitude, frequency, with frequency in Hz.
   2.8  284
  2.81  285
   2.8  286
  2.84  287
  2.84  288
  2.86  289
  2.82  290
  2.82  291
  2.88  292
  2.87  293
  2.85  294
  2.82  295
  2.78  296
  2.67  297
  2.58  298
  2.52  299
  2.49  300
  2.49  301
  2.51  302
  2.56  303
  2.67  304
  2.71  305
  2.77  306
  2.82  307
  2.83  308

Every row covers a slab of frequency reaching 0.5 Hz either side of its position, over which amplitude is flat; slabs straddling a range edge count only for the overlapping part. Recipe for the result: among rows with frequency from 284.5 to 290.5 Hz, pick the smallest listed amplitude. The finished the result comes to 2.8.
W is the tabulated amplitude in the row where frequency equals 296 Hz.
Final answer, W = 2.78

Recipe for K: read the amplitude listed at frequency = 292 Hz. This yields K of 2.88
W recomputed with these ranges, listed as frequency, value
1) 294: 2.85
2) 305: 2.71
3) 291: 2.82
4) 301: 2.49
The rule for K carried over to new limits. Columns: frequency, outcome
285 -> 2.81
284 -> 2.8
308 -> 2.83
